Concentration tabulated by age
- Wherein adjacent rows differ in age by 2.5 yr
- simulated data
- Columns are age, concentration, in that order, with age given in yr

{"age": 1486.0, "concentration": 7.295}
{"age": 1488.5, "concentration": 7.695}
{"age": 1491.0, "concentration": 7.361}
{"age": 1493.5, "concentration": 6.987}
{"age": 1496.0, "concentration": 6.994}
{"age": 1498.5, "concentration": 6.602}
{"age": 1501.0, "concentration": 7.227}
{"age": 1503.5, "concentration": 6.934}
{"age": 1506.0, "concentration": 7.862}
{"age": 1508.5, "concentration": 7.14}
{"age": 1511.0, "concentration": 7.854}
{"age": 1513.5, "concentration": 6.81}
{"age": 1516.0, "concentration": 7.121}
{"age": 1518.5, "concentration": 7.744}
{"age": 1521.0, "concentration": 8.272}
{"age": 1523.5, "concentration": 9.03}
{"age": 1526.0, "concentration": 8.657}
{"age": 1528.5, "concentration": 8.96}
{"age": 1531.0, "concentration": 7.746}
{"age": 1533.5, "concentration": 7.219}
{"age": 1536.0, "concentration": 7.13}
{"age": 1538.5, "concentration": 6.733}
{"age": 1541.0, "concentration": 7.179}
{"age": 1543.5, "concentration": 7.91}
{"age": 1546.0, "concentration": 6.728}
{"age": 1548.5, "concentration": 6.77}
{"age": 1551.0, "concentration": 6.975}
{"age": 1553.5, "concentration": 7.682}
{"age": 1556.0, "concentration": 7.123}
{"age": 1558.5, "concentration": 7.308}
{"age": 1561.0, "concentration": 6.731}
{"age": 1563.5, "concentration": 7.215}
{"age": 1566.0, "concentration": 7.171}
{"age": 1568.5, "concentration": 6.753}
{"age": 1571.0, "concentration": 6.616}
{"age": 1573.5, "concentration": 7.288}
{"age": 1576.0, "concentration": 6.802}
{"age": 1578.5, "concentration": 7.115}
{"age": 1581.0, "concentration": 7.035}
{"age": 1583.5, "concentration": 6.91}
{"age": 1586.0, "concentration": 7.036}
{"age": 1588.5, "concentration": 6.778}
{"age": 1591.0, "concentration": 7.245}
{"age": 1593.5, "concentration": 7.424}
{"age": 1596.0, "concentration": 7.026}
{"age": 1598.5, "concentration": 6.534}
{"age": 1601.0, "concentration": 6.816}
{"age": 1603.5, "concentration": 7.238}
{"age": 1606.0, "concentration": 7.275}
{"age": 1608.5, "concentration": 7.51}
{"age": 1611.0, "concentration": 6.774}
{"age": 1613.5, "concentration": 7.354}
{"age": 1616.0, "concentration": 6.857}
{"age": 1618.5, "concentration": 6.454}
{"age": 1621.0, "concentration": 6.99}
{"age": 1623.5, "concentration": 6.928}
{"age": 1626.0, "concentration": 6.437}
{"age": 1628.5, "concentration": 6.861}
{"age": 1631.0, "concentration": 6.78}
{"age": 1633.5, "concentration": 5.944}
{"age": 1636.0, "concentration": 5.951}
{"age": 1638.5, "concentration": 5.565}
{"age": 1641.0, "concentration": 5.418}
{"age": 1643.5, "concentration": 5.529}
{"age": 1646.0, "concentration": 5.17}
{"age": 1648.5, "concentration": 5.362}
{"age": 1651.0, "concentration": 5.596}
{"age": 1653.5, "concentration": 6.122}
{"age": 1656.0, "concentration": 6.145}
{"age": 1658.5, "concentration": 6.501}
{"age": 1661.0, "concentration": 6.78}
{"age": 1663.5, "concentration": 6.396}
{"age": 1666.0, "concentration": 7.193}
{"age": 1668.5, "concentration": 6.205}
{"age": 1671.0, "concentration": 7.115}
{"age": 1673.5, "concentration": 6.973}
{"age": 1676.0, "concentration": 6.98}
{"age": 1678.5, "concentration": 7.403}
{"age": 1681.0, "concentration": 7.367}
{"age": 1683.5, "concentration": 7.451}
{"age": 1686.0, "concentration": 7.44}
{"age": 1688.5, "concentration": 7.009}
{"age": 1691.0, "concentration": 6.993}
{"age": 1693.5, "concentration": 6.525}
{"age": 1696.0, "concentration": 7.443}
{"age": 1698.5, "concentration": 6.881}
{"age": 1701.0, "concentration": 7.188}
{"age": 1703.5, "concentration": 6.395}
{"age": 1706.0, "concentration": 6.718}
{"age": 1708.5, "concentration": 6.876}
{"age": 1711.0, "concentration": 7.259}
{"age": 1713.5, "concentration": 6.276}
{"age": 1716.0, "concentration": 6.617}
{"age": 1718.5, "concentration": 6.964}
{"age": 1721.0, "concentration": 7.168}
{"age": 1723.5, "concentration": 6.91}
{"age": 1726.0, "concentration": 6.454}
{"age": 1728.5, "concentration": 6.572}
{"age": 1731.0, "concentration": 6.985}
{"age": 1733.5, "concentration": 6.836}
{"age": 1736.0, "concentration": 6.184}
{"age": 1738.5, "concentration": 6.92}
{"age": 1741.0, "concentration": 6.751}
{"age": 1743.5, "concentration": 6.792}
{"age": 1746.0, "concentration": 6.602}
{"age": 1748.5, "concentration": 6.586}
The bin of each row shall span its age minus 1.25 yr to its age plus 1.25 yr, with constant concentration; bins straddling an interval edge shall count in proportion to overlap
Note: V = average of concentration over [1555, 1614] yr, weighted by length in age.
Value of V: 7.04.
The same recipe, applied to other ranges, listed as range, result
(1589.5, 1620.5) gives 7.04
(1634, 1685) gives 6.36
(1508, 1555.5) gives 7.56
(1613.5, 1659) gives 6.17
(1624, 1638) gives 6.38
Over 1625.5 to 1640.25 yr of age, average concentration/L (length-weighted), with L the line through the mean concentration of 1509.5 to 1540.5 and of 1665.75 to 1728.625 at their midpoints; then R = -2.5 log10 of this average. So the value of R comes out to 0.17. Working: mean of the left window 7.75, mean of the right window 6.94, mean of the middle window 6.22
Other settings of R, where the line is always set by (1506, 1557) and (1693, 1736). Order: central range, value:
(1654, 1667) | 0.07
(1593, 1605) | 0.04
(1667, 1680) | 0.00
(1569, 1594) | 0.05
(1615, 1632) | 0.07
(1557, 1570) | 0.06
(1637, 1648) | 0.29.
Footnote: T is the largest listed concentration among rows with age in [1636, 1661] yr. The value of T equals 6.78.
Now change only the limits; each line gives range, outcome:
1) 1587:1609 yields 7.51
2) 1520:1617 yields 9.03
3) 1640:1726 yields 7.451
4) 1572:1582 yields 7.288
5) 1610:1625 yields 7.354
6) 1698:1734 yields 7.259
